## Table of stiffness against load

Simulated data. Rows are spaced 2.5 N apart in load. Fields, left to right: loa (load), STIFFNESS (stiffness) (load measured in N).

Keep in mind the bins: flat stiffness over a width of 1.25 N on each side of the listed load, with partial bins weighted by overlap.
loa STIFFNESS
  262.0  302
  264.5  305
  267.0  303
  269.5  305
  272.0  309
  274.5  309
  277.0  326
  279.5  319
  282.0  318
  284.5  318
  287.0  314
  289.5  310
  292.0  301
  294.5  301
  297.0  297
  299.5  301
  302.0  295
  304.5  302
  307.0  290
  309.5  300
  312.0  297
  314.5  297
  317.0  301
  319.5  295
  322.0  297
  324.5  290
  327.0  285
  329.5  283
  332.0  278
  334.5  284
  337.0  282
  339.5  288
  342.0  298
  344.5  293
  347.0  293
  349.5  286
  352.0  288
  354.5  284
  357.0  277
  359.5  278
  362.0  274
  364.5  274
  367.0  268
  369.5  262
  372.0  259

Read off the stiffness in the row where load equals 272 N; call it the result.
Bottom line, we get 309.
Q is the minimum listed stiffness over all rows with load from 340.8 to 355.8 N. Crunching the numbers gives 284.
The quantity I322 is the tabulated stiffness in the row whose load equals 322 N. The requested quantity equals 297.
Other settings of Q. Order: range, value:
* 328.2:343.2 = 278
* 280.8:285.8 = 318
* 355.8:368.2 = 268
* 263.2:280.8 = 303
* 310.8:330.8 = 283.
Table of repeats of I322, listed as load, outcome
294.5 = 301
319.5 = 295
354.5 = 284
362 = 274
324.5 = 290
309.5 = 300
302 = 295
